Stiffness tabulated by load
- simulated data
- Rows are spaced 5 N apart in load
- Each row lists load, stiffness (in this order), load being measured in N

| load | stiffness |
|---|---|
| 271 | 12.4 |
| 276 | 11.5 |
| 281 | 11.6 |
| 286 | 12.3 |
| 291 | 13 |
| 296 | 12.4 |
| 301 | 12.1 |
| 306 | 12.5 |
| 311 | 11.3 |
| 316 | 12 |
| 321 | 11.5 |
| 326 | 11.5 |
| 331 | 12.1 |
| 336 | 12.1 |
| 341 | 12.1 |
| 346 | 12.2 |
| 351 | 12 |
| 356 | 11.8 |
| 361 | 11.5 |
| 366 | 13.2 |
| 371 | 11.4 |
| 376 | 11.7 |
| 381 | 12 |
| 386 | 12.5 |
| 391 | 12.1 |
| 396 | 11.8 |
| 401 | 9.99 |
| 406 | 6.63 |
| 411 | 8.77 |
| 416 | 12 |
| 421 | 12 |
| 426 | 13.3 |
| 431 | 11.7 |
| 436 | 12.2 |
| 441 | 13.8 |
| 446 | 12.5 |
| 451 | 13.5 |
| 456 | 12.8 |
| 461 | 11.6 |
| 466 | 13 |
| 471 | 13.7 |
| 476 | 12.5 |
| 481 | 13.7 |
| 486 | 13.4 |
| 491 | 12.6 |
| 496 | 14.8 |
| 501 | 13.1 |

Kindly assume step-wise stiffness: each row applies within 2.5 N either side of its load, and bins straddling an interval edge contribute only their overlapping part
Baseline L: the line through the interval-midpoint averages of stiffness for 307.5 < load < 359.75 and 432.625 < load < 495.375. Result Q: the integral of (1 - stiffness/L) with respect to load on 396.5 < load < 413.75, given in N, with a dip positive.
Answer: 4.9 N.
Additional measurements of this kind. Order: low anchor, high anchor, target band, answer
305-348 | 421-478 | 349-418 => 5.90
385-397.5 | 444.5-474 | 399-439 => 5.03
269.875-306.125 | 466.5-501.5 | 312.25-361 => 2.39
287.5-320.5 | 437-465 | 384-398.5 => 0.50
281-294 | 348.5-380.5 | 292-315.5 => 0.39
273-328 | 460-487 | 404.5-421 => 3.85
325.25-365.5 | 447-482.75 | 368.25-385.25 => 0.61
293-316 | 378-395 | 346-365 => 0.30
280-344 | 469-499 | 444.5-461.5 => 0.60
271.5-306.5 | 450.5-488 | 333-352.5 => 0.51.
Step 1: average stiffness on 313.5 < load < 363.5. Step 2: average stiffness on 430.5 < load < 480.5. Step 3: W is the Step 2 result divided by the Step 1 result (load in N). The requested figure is 1.1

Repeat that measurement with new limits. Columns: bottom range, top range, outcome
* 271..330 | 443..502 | 1.09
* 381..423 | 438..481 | 1.20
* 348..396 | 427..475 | 1.06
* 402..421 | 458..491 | 1.35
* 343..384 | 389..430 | 0.90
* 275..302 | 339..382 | 0.98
